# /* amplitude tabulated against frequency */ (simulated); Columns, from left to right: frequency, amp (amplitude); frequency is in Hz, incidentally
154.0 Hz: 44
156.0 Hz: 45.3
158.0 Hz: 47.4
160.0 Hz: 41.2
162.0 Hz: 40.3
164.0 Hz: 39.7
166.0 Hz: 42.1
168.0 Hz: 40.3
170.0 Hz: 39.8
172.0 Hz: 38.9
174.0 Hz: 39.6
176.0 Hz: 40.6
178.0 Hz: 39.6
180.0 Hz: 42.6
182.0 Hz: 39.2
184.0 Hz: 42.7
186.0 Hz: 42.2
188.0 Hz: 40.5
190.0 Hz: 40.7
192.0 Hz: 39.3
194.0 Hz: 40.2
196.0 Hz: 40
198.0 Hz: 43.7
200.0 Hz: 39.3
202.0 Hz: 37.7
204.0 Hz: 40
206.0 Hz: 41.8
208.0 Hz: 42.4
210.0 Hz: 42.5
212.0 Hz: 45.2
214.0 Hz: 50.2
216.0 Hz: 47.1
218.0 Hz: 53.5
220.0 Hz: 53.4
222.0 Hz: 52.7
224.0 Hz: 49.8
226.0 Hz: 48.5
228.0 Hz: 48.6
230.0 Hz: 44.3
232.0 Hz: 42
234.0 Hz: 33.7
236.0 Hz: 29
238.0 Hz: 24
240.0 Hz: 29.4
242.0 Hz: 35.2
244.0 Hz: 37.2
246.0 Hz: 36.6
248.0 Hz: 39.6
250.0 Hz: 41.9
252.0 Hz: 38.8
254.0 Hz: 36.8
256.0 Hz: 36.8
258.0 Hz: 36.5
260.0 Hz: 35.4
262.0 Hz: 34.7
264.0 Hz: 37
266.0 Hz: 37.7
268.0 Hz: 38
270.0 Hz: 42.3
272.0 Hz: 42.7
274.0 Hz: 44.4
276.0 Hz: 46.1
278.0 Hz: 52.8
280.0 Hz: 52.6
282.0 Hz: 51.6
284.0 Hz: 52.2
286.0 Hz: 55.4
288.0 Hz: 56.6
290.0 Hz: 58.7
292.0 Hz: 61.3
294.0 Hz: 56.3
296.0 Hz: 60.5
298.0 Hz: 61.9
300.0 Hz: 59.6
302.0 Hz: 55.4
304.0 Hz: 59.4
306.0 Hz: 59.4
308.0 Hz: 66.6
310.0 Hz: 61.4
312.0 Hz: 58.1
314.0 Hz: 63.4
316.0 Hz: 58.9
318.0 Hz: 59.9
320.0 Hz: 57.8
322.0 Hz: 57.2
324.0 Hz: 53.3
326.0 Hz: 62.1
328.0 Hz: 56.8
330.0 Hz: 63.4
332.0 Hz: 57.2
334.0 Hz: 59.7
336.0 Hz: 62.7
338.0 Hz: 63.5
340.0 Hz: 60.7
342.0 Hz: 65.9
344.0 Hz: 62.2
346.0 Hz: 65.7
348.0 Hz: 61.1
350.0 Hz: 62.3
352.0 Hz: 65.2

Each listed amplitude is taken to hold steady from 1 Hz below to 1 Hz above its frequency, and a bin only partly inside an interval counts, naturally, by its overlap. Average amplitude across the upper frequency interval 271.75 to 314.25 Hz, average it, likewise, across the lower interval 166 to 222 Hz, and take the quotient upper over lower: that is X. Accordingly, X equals 1.32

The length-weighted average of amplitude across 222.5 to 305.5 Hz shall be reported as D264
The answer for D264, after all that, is 45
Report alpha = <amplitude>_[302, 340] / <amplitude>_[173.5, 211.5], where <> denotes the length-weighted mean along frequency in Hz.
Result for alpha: 1.5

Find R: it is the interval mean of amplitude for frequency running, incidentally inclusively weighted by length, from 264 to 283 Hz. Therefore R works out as 44.9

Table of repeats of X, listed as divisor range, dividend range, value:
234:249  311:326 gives 1.77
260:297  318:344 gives 1.24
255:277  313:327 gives 1.50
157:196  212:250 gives 1.03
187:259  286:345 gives 1.46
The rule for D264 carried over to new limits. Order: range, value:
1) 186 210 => 40.7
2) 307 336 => 59.8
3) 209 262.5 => 40.9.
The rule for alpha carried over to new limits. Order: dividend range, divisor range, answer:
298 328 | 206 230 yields 1.24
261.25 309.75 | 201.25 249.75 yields 1.24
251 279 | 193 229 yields 0.88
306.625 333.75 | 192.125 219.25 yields 1.38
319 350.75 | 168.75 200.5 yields 1.50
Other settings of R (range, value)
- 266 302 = 52.2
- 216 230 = 50.3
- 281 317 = 58.7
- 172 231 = 43.6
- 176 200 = 40.9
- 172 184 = 40.4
